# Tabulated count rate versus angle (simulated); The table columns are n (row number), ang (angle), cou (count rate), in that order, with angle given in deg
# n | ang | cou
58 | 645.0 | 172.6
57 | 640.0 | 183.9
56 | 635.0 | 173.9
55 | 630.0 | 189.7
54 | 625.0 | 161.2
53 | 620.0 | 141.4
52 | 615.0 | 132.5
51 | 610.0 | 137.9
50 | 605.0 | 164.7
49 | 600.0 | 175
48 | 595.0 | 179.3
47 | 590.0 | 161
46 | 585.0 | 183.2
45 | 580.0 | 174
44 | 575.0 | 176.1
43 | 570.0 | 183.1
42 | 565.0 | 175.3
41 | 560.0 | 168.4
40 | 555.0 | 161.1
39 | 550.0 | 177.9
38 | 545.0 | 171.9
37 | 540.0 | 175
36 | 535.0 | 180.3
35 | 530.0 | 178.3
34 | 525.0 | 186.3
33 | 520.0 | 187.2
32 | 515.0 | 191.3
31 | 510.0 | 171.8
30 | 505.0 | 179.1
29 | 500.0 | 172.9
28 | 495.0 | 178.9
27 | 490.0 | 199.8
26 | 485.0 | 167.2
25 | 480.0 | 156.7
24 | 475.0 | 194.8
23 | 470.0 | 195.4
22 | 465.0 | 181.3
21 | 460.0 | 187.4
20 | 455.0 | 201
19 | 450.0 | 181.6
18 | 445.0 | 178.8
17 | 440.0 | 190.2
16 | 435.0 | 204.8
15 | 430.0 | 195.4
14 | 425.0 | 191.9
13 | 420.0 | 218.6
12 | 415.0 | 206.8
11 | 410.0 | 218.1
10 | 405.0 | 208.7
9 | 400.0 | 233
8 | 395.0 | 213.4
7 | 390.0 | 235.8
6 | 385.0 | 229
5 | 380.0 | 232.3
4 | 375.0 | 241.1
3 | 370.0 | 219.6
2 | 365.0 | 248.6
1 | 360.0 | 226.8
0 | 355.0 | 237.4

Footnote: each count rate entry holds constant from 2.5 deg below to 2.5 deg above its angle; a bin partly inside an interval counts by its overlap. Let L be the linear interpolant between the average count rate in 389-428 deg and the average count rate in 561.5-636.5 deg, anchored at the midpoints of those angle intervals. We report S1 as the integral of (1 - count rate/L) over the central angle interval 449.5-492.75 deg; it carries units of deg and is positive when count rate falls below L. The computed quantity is 3.0 deg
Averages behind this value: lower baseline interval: 215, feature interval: 185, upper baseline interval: 167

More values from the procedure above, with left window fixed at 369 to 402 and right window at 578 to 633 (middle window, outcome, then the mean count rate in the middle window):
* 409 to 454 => 3.8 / 198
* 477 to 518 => 3.8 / 178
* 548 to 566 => 0.8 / 170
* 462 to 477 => 1.0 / 190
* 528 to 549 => 0.8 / 176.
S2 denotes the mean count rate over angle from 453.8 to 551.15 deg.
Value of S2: 182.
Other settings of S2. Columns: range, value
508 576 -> 177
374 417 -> 224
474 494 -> 178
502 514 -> 177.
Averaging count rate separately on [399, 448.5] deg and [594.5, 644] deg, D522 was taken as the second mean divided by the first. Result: 0.8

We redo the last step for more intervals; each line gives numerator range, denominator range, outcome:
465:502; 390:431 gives 0.85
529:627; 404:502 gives 0.88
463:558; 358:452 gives 0.84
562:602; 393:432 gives 0.83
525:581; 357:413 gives 0.77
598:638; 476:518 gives 0.90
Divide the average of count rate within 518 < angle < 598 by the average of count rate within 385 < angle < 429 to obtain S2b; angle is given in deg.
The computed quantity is 0.8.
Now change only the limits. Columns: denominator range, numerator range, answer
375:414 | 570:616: 0.74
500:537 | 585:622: 0.87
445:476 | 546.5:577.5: 0.92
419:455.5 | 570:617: 0.86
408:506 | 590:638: 0.85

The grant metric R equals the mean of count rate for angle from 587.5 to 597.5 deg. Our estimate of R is 170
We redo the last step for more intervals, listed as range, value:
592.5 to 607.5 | 173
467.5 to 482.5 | 182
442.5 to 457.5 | 187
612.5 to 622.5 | 137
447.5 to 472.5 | 189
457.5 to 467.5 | 184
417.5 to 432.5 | 202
